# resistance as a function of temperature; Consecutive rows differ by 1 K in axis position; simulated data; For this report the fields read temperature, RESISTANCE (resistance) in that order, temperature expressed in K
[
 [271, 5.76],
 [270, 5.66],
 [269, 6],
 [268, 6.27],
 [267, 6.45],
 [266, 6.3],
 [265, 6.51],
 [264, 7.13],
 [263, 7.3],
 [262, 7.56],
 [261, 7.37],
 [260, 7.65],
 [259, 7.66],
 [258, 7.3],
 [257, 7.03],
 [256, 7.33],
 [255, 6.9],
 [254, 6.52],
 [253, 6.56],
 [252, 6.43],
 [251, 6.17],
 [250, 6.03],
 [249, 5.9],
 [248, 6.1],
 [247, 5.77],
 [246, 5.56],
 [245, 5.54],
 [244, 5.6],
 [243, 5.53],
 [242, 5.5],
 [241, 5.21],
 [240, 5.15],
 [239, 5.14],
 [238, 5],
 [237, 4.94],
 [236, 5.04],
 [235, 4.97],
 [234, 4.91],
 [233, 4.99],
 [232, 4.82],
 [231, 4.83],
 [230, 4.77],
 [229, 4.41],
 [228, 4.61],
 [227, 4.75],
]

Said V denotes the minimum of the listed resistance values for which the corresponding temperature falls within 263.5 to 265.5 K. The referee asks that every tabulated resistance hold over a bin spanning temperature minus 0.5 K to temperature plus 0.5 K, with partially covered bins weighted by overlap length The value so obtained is 6.51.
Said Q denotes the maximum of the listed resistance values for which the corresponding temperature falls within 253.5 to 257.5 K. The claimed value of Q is 7.33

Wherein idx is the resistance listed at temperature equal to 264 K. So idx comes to 7.13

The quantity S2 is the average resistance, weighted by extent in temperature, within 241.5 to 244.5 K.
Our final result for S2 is 5.54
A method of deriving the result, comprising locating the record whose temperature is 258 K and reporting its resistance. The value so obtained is 7.3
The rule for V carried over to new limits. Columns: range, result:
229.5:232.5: 4.77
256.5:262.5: 7.03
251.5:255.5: 6.43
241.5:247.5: 5.5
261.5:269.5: 6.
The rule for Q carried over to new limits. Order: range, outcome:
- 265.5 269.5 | 6.45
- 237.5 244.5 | 5.6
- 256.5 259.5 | 7.66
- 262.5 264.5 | 7.3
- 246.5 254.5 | 6.56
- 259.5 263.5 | 7.65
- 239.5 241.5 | 5.21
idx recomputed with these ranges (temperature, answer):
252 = 6.43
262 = 7.56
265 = 6.51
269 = 6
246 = 5.56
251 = 6.17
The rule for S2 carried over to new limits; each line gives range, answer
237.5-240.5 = 5.1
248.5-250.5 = 5.96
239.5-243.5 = 5.35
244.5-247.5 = 5.62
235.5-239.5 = 5.03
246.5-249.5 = 5.92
